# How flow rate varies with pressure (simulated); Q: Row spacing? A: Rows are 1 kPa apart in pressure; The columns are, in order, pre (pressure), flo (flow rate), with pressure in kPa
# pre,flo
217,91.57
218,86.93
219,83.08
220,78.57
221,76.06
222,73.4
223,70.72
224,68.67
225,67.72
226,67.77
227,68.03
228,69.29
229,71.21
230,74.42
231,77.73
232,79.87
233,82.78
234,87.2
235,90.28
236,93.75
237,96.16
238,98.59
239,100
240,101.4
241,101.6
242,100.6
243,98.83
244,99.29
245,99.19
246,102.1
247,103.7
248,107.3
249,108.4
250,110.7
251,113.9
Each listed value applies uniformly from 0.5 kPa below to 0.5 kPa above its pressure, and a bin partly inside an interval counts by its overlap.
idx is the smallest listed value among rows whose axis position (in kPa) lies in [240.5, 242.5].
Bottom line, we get 100.6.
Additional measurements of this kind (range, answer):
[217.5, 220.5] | 78.57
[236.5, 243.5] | 96.16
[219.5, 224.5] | 68.67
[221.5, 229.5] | 67.72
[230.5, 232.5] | 77.73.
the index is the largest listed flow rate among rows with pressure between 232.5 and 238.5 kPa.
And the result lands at 98.59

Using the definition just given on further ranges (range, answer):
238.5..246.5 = 102.1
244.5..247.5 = 103.7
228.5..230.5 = 74.42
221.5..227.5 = 73.4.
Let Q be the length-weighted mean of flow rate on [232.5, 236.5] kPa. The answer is 88.5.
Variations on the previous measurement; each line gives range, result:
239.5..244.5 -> 100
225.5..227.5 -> 67.9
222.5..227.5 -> 68.6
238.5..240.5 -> 101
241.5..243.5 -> 99.7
